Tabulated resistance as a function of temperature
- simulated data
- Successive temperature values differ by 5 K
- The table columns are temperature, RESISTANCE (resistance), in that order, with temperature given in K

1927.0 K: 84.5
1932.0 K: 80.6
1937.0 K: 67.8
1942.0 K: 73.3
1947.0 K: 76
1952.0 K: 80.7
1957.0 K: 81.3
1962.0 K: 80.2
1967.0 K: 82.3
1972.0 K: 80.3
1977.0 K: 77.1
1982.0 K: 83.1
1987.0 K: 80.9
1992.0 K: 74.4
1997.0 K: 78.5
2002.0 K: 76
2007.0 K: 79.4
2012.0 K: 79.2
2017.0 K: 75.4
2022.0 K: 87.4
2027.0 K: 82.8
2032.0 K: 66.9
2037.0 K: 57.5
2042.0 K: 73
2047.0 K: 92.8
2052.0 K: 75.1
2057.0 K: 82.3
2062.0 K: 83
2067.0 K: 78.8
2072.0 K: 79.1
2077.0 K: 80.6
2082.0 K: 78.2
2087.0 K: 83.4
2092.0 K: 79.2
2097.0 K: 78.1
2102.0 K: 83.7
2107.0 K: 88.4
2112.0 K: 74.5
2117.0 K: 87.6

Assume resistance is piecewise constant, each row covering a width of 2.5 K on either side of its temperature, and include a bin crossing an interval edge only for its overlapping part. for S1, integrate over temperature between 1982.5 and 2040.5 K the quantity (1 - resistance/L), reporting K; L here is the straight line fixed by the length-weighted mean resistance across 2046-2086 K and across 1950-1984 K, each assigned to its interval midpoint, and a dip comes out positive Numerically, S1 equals 3.1 K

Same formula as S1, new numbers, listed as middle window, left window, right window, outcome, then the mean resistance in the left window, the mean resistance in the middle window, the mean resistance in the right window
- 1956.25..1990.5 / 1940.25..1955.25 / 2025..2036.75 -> -2.4 K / 77.1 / 80.5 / 71.2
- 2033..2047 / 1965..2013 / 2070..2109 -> 1.7 K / 79.1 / 70.3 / 81.3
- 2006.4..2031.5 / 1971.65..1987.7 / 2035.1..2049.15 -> -1.0 K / 80.3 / 79.8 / 74.7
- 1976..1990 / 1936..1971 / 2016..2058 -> -0.5 K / 77.9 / 80.5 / 76.9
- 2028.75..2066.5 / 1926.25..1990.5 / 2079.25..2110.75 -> 2.1 K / 78.9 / 76.1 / 81.5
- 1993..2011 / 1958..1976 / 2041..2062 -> 0.7 K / 80.6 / 77.8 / 81.6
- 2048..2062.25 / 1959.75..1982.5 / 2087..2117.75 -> 0.0 K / 80.4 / 81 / 81.7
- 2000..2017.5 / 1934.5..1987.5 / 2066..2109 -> 0.4 K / 78.4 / 77.8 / 81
